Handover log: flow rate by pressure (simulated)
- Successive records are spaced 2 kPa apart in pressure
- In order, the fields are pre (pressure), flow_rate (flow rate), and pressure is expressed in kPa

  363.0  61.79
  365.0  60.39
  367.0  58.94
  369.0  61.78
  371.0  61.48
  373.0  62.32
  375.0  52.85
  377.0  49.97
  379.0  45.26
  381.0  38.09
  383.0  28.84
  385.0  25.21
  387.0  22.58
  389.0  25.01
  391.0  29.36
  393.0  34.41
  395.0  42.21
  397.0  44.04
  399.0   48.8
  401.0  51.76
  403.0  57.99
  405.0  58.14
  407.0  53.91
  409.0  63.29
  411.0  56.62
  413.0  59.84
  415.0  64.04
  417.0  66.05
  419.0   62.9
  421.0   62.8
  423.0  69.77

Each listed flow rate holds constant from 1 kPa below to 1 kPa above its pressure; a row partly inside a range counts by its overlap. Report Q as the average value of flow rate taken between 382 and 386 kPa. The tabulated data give 27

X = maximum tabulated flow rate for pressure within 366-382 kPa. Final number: 62.32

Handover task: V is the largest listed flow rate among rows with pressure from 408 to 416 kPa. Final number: 64.04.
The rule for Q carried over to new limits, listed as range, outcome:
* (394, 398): 43.1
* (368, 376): 59.6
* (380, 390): 27.9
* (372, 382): 49.7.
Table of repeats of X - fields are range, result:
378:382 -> 45.26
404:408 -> 58.14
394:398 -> 44.04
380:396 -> 42.21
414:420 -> 66.05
